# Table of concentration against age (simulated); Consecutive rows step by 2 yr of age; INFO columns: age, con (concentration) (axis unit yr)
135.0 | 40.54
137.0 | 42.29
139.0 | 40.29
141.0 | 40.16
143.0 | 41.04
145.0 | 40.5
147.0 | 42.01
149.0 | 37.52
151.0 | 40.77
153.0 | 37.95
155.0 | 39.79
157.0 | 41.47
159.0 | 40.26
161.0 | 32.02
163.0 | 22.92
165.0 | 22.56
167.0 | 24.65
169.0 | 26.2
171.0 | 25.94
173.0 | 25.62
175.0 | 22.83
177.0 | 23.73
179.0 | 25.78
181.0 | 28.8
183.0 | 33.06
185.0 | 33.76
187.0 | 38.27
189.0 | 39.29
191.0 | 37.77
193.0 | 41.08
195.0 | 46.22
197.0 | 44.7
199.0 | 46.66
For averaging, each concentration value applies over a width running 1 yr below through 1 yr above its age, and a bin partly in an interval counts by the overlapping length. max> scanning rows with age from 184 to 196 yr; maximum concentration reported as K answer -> 46.22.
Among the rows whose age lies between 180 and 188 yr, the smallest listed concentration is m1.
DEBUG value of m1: 28.8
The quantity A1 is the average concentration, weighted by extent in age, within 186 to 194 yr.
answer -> 39.1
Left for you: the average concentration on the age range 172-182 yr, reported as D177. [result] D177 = 25.4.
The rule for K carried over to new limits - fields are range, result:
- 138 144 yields 41.04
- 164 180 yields 26.2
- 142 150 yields 42.01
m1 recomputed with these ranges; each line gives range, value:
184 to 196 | 33.76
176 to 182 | 23.73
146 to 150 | 37.52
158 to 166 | 22.56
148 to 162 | 32.02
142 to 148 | 40.5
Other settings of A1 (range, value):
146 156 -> 39.6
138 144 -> 40.5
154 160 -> 40.5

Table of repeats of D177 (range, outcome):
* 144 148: 41.3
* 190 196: 41.7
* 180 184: 30.9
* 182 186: 33.4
